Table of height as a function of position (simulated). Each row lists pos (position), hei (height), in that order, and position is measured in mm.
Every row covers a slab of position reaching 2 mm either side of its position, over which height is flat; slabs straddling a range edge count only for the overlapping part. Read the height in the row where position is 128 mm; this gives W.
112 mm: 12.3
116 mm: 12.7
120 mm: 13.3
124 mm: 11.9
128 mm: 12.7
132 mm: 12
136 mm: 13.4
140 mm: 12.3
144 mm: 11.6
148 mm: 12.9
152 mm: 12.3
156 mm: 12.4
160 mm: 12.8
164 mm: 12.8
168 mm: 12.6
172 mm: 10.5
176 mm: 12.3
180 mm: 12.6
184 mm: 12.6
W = 12.7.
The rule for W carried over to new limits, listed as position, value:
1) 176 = 12.3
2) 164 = 12.8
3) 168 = 12.6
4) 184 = 12.6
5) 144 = 11.6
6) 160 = 12.8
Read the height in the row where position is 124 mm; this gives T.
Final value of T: 11.9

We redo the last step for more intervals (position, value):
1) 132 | 12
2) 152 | 12.3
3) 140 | 12.3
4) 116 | 12.7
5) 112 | 12.3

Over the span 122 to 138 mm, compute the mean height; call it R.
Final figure 12.5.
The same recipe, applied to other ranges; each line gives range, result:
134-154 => 12.5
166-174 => 11.6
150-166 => 12.6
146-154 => 12.6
